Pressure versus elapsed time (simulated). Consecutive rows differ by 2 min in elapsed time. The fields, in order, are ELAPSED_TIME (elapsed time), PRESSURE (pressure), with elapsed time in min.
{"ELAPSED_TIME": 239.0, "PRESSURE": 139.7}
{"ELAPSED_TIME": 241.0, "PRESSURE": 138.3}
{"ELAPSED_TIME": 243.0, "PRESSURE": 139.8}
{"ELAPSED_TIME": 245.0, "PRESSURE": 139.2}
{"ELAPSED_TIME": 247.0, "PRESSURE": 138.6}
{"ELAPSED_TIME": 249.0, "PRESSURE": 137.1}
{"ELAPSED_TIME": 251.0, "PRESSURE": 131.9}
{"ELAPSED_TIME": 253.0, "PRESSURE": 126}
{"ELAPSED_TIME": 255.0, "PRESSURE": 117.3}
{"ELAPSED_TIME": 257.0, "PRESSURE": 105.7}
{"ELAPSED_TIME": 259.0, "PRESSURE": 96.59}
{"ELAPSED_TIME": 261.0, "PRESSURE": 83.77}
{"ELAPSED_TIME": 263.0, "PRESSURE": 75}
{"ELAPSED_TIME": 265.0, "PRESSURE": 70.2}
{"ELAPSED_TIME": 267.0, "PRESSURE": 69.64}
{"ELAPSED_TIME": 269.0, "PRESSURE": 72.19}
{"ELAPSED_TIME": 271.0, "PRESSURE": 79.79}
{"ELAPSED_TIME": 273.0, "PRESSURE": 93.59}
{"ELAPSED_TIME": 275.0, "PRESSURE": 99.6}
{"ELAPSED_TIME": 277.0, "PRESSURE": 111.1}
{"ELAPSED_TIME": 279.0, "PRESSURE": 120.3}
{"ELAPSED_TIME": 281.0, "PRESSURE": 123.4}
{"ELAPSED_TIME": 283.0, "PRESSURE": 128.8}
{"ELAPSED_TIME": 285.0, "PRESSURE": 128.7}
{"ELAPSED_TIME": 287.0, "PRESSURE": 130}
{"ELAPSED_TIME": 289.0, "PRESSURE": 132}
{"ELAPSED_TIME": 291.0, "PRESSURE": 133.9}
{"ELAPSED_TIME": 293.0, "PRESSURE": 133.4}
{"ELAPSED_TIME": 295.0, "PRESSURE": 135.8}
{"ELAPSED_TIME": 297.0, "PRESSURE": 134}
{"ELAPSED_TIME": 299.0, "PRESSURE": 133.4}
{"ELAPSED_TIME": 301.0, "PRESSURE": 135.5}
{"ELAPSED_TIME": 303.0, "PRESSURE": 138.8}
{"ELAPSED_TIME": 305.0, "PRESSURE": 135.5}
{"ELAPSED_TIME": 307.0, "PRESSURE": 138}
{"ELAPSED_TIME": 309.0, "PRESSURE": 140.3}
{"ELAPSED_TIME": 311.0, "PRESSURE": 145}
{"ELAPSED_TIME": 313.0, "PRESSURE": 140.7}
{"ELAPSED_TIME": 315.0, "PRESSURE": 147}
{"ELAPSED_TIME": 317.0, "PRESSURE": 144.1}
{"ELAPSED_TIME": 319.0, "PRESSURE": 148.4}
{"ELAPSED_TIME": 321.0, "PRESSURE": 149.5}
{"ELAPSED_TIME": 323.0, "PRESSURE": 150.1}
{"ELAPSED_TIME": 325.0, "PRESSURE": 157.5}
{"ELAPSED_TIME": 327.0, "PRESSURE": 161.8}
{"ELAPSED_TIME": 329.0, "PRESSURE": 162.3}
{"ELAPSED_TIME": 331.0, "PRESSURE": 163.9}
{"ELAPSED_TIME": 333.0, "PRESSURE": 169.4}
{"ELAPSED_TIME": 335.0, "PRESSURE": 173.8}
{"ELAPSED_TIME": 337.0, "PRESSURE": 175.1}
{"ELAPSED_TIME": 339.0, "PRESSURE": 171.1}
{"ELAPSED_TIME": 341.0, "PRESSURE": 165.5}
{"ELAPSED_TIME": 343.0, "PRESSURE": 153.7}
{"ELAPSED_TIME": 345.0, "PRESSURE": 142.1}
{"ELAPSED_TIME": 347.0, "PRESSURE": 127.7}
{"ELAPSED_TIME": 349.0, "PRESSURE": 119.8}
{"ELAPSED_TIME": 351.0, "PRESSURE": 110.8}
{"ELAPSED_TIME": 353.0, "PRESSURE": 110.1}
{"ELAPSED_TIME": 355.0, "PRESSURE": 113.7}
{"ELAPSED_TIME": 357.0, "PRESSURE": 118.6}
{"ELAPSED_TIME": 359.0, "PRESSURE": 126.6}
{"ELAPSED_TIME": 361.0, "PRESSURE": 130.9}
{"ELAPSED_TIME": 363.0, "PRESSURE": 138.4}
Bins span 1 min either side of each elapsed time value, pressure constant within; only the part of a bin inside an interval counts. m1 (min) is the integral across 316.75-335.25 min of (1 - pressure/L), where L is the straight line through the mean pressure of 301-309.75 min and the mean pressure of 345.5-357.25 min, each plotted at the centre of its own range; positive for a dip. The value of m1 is -4.2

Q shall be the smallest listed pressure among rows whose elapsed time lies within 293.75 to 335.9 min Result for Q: 133.4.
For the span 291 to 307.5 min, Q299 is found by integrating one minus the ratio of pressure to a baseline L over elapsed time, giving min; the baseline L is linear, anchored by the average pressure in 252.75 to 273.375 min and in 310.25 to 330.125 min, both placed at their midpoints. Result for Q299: -1.0 min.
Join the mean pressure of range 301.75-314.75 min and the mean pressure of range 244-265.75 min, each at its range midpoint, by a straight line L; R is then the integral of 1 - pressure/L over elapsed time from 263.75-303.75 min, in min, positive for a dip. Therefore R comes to 4.1 min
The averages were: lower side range 112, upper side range 140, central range 115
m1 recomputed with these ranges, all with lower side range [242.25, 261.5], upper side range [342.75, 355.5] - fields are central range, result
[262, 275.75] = 4.8 min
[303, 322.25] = -3.0 min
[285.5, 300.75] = -1.2 min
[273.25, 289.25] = 0.4 min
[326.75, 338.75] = -4.3 min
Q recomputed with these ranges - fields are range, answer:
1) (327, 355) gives 110.1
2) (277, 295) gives 111.1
